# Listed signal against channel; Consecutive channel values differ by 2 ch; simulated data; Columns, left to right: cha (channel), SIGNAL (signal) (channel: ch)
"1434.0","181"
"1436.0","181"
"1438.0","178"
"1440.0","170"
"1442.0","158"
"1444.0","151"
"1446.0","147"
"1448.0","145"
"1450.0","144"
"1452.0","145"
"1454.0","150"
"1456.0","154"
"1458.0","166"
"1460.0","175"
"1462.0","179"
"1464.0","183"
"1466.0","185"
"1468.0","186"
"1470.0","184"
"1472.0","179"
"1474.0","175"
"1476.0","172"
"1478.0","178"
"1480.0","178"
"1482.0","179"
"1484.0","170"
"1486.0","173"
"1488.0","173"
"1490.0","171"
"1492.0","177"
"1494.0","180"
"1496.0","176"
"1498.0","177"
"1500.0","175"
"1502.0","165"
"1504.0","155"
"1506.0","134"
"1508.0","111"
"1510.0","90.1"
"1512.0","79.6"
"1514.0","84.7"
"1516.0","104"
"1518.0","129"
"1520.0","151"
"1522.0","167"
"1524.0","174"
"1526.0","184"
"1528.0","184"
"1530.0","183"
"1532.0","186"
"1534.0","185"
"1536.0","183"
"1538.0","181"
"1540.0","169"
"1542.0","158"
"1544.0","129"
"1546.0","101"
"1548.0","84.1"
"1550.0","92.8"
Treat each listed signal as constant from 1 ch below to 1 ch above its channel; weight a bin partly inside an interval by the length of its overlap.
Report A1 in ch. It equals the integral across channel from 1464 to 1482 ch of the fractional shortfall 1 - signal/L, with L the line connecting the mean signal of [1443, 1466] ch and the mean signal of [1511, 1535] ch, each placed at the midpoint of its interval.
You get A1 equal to -2.61 ch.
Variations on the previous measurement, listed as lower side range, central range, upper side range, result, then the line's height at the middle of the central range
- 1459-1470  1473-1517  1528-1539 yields 7.0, 183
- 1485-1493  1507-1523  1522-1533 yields 5.7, 178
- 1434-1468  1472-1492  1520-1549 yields -1.4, 163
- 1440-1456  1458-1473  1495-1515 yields -3.6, 145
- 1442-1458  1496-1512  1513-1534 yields 1.3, 154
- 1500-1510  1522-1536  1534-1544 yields -1.8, 161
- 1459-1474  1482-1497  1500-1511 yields -2.0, 154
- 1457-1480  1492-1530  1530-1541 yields 6.9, 180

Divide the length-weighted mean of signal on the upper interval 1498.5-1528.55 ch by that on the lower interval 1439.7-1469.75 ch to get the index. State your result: 0.9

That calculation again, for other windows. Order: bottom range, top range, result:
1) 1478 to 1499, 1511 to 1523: 0.68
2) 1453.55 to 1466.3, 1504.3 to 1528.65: 0.78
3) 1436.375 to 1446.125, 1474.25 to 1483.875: 1.08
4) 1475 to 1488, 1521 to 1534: 1.03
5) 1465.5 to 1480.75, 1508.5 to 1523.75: 0.66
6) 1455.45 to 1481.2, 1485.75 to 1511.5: 0.88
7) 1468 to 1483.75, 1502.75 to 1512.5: 0.66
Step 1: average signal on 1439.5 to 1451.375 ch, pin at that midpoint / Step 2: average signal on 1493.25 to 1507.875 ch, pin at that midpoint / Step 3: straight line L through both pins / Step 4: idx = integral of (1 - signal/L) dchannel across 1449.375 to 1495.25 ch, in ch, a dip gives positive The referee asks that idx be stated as -4.5 ch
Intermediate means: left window 152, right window 162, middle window 172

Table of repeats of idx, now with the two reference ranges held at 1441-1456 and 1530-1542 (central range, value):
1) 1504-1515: 4.20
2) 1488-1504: -0.76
